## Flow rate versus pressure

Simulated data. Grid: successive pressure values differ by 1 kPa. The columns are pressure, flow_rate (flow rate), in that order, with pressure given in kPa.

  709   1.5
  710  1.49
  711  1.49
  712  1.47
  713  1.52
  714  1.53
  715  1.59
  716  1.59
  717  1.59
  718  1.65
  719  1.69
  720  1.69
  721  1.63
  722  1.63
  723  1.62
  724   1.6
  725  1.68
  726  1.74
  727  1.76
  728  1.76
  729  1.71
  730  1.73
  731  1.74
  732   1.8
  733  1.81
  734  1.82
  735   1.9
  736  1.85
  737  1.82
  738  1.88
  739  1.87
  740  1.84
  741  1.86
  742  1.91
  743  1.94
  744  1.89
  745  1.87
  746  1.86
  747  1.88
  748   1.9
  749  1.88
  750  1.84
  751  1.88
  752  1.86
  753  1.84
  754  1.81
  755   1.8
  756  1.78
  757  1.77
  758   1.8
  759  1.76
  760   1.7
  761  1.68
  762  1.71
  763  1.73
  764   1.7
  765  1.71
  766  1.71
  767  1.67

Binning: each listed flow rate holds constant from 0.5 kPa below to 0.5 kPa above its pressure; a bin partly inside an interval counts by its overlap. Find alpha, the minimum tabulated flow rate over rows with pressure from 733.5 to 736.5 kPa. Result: 1.82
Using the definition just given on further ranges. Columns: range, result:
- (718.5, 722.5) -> 1.63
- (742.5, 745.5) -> 1.87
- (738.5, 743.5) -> 1.84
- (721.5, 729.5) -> 1.6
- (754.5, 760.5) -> 1.7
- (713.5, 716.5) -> 1.53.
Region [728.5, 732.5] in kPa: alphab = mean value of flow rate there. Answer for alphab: 1.75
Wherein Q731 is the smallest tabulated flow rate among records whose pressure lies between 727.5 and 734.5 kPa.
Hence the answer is 1.71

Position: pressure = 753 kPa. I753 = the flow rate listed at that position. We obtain 1.84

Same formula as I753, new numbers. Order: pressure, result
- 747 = 1.88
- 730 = 1.73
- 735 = 1.9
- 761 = 1.68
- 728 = 1.76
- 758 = 1.8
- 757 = 1.77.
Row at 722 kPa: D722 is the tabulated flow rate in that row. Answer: 1.63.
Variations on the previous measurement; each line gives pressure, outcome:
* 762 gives 1.71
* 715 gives 1.59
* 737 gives 1.82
